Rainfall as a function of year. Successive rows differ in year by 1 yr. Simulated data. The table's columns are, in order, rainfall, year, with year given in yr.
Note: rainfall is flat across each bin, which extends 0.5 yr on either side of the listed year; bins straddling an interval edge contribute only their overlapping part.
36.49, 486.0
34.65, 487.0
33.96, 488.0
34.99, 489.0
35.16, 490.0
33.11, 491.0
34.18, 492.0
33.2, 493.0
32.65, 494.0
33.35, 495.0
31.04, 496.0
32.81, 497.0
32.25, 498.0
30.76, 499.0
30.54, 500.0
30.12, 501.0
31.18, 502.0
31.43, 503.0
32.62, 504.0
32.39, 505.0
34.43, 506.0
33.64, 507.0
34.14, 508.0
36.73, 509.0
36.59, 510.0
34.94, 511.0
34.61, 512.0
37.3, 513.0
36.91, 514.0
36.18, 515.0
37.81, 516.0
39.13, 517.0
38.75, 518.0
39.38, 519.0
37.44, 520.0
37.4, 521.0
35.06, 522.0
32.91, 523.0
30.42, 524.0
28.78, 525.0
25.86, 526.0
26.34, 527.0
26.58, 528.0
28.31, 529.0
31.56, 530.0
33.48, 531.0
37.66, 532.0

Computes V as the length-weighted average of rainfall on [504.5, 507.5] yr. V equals 33.5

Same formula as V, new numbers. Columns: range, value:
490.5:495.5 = 33.3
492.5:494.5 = 32.9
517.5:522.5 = 37.6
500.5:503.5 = 30.9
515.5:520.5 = 38.5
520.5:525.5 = 32.9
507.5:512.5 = 35.4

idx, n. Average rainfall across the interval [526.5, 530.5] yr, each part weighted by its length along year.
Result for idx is 28.2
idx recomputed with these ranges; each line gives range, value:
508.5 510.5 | 36.7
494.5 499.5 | 32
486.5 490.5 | 34.7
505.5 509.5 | 34.7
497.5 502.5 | 31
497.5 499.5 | 31.5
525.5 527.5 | 26.1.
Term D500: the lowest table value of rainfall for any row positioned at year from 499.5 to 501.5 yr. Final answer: 30.12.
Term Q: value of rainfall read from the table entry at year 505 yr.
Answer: 32.39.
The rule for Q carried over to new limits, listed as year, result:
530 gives 31.56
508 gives 34.14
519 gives 39.38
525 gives 28.78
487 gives 34.65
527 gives 26.34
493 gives 33.2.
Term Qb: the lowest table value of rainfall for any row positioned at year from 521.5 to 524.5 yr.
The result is 30.42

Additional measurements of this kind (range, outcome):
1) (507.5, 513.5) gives 34.14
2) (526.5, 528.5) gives 26.34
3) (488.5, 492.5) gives 33.11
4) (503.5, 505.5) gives 32.39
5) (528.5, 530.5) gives 28.31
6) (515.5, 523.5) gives 32.91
